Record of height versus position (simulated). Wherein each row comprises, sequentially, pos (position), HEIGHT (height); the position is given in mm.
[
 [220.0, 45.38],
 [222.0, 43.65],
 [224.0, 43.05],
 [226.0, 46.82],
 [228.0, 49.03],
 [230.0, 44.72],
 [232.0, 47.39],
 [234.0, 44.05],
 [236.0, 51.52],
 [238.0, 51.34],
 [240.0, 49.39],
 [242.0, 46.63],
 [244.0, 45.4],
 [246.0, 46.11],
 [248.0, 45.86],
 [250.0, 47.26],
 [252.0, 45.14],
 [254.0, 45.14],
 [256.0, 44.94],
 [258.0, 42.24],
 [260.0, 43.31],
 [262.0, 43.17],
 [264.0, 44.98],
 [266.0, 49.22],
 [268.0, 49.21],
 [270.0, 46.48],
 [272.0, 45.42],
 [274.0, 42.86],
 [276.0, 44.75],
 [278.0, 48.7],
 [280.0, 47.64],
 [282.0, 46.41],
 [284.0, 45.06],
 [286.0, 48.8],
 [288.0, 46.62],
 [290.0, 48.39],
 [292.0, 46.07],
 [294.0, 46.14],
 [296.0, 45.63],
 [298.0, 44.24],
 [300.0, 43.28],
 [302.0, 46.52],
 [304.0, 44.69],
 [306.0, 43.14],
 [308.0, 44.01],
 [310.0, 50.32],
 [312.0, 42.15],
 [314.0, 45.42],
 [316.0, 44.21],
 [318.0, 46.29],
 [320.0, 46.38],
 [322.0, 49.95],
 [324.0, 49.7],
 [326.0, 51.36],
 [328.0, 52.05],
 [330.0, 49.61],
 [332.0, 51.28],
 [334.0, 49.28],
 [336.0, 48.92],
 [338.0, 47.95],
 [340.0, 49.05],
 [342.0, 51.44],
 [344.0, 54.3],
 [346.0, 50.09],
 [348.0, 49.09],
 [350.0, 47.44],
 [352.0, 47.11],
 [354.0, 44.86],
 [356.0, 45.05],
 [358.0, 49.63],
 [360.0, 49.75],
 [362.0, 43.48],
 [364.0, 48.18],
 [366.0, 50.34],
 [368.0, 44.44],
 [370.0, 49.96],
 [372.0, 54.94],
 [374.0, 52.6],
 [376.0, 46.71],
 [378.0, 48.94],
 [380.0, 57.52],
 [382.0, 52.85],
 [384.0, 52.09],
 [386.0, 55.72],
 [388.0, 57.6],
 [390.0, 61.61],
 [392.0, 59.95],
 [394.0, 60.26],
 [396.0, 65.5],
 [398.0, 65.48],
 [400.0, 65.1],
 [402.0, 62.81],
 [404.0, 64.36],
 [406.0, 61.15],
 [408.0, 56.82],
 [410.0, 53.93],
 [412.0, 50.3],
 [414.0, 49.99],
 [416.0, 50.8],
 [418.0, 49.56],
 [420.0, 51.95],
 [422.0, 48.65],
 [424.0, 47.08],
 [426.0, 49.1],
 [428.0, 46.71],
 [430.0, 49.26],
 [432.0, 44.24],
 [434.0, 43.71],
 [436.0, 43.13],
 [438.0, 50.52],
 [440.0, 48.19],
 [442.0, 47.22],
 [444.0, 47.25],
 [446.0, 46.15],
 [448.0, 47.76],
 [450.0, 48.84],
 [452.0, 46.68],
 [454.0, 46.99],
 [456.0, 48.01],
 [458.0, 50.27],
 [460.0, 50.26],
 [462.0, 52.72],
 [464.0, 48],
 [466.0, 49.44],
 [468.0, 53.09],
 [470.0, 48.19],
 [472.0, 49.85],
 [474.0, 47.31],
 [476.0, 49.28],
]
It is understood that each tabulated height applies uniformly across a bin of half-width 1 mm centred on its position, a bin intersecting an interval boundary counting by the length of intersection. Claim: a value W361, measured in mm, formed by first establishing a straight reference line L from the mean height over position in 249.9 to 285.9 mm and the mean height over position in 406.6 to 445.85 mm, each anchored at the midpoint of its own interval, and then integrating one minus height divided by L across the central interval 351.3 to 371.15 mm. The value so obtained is 0.1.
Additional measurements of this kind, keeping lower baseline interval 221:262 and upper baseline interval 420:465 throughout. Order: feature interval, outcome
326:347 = -1.58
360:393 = -3.46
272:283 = 0.09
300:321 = 0.66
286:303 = 0.19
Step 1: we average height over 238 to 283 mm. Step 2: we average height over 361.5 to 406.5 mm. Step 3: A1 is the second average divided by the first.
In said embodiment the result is 1.21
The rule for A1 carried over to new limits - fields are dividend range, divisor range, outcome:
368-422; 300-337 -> 1.18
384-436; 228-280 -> 1.18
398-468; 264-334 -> 1.08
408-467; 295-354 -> 1.02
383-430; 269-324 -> 1.21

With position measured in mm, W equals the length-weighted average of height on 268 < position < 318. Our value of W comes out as 45.8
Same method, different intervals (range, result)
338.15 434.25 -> 52.4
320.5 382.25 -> 49.5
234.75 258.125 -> 46.9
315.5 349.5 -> 49.5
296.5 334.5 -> 47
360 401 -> 54.5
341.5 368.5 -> 48.2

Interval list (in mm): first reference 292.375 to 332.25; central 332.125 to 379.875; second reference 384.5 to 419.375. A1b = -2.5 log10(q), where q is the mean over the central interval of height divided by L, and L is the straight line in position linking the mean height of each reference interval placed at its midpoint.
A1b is 0.07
